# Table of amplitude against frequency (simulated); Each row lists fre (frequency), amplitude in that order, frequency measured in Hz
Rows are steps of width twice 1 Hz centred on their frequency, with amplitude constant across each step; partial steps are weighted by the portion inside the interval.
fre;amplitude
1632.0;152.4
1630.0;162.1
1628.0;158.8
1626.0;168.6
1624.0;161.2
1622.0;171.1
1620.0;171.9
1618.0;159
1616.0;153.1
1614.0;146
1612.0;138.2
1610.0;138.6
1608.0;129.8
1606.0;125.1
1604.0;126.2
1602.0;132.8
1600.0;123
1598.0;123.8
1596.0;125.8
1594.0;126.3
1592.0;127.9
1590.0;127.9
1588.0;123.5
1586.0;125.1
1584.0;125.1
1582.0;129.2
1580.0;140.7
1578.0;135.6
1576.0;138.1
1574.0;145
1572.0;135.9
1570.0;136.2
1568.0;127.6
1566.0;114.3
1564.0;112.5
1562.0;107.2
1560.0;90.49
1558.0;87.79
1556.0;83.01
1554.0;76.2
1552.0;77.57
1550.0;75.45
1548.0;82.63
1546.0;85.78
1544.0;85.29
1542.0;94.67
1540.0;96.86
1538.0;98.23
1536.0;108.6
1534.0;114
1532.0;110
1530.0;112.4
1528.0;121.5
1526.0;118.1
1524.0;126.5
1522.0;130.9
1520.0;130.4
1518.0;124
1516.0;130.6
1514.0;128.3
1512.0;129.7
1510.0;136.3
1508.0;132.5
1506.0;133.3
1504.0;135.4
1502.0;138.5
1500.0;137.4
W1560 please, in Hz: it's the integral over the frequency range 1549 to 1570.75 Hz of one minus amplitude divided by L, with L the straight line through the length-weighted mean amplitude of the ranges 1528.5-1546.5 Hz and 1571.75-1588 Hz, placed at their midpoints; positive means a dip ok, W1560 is 3.8 Hz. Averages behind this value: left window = 102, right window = 134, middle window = 98.5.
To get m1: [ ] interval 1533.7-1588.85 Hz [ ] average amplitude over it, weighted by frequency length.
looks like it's 109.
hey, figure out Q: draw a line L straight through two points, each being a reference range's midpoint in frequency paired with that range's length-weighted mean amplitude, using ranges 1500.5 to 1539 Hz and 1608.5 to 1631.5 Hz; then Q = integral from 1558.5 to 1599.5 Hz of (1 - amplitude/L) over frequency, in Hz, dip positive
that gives 5.1 Hz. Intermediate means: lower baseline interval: 124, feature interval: 125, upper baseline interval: 156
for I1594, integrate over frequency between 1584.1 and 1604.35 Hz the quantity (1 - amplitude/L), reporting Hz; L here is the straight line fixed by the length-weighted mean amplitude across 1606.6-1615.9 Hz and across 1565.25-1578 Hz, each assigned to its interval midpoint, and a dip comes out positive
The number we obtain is 1.55 Hz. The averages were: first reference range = 133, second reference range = 139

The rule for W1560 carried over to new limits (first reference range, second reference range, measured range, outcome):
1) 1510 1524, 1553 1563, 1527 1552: 2.3 Hz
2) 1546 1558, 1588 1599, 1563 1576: -3.8 Hz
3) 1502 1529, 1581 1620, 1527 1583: 9.9 Hz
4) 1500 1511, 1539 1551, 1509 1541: -2.4 Hz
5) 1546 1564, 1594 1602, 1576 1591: -2.4 Hz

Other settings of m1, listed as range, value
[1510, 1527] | 128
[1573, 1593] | 132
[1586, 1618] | 132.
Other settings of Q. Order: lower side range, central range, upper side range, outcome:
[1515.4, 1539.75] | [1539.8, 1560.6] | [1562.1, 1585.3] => 6.59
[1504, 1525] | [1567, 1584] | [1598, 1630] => 0.61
